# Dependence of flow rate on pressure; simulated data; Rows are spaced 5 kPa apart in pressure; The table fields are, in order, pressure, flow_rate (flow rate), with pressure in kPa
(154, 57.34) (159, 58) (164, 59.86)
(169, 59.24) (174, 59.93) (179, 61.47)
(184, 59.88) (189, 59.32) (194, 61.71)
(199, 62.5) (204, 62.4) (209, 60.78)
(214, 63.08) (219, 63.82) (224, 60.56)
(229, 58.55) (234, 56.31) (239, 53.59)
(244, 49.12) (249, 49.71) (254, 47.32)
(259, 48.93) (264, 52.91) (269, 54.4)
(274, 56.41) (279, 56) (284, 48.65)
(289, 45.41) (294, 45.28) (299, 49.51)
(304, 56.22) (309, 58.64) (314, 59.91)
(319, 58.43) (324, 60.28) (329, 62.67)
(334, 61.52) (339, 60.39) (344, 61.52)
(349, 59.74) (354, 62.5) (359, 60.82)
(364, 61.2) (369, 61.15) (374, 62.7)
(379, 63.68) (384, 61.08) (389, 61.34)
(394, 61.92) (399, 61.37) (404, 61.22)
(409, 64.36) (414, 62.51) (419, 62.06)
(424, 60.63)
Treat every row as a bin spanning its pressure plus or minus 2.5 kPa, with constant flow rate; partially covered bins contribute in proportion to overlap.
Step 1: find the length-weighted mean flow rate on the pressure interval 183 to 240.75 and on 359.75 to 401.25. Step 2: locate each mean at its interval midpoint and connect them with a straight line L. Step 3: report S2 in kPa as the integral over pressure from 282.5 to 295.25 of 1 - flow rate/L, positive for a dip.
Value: 3.0 kPa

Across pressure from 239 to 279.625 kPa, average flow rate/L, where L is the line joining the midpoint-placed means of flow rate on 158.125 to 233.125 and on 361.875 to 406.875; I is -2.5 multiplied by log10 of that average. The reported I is 0.18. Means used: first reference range 60.7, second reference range 61.8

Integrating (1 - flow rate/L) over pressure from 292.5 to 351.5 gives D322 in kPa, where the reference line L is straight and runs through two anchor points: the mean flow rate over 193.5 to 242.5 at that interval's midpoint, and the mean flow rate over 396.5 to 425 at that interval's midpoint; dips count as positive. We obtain 3.0 kPa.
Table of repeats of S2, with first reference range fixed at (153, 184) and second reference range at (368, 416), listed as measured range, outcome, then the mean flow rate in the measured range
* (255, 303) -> 7.8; 50.9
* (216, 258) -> 3.8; 54.8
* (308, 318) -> 0.3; 59.2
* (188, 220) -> -1.1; 62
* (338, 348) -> 0.1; 60.9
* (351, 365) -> 0.1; 61.5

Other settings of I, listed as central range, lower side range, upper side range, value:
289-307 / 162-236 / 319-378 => 0.22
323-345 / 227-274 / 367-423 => -0.06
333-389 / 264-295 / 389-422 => -0.06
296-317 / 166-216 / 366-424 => 0.11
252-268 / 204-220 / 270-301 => 0.09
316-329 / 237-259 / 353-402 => -0.06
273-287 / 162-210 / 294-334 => 0.10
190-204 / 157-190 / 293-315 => -0.06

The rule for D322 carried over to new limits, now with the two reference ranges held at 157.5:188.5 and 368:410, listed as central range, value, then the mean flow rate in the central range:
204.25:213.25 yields -0.22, 61.6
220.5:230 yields 0.02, 60.2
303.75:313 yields 0.46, 58.1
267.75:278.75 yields 0.94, 55.6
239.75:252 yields 2.15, 49.9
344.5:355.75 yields 0.10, 61.1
